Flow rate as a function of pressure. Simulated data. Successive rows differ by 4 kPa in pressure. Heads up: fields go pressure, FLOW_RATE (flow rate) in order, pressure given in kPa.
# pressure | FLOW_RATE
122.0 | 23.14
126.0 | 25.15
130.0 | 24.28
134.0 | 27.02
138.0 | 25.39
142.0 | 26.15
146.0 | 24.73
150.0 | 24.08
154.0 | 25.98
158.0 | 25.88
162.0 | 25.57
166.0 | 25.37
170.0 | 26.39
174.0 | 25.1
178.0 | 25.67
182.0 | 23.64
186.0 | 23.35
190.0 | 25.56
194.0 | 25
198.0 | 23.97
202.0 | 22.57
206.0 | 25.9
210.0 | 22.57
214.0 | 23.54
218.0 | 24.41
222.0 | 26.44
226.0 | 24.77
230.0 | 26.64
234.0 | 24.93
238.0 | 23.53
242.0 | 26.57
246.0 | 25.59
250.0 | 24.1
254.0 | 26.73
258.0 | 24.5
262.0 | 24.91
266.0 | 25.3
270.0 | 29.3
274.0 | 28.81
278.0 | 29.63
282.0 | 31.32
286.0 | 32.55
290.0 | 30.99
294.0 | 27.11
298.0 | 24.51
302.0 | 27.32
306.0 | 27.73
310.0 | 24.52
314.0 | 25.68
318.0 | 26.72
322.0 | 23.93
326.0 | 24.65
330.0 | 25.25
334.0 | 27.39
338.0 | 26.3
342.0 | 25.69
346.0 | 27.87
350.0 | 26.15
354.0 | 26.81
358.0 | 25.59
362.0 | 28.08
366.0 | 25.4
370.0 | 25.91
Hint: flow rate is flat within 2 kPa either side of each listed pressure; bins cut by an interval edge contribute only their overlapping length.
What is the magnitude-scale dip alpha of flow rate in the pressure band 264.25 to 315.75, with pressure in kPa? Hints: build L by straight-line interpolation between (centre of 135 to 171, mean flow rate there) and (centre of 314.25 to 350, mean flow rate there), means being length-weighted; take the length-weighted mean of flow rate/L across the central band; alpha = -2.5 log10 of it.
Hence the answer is -0.09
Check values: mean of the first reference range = 25.5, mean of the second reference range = 26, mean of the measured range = 28.1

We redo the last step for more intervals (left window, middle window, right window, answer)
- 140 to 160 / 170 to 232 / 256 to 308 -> 0.07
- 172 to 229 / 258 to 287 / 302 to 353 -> -0.12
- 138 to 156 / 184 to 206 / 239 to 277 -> 0.06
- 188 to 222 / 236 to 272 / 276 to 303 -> 0.06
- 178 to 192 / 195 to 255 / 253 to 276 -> 0.03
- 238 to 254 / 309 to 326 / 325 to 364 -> 0.04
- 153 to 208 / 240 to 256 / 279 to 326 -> 0.02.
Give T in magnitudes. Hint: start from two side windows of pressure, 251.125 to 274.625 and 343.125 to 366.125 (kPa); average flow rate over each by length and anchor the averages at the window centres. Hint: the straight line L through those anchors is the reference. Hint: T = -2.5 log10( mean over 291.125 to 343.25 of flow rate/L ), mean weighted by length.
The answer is 0.024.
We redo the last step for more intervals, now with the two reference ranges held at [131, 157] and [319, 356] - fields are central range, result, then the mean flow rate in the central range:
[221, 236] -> 0.004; 25.6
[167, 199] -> 0.032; 24.9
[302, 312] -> -0.017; 26.4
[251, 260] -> 0.015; 25.4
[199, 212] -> 0.087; 23.7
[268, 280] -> -0.134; 29.2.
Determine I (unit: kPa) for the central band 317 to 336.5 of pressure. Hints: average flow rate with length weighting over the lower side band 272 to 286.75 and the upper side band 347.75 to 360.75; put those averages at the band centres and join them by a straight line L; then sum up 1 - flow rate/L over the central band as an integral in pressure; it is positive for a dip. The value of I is 1.6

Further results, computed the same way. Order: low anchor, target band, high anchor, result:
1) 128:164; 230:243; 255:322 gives 0.8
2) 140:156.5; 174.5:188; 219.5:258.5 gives 0.5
